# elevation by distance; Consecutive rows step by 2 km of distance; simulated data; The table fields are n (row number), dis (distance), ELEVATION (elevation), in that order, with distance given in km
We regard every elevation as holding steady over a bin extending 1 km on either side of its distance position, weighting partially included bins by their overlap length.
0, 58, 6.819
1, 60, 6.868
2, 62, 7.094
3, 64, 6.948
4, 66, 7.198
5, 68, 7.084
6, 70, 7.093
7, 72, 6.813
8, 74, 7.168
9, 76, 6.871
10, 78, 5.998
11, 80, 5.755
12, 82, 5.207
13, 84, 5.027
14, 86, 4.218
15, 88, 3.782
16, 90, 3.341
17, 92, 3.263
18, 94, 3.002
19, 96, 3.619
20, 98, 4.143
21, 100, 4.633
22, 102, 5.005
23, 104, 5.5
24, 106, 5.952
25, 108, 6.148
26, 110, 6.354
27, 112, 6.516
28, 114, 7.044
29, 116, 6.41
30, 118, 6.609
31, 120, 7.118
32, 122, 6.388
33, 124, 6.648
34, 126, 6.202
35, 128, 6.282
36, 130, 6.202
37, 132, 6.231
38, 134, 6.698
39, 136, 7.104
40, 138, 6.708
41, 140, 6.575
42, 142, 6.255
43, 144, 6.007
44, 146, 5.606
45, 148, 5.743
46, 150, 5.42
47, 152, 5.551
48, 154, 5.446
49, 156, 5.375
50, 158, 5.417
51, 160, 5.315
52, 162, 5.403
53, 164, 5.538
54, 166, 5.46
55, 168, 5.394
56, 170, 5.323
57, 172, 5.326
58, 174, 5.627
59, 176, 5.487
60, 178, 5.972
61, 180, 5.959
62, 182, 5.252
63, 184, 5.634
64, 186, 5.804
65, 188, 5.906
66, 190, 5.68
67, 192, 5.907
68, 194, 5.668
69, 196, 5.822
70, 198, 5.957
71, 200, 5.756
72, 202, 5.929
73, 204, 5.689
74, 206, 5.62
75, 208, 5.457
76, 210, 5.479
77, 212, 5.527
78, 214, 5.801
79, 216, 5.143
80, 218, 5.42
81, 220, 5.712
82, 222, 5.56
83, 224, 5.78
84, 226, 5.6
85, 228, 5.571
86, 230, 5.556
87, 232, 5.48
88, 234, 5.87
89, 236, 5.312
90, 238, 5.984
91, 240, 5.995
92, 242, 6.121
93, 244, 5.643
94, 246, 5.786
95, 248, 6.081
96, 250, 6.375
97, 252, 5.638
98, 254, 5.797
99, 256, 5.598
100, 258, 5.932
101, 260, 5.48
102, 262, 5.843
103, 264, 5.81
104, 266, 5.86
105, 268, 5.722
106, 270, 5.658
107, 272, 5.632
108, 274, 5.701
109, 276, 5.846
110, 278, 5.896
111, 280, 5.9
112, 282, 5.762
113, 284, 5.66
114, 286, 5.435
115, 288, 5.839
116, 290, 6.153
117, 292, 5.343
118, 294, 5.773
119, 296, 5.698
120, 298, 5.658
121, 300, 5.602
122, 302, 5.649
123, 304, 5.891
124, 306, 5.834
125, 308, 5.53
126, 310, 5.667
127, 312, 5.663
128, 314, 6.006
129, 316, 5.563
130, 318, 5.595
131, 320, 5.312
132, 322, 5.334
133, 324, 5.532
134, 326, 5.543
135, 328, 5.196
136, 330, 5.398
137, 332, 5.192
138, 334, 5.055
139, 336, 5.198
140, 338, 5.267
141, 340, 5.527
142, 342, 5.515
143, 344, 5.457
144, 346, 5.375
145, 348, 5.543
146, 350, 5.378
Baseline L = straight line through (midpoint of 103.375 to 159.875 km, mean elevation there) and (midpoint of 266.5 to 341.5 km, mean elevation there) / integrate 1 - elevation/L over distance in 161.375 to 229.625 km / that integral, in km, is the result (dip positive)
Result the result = 4.0 km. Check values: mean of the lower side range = 6.19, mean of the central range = 5.62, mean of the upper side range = 5.6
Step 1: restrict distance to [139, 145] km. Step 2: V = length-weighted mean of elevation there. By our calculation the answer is 6.28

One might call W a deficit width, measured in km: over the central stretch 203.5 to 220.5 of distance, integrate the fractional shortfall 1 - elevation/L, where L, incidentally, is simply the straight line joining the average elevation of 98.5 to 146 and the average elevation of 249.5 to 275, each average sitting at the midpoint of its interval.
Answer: 1.2 km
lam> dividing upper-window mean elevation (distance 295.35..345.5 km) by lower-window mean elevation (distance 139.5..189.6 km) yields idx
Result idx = 0.98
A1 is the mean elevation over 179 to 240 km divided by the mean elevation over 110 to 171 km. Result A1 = 0.9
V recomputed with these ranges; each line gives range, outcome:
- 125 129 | 6.24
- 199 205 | 5.79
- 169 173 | 5.32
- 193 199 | 5.82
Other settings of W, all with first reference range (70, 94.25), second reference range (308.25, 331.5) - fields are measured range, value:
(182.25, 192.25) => -0.8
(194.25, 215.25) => -1.3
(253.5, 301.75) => -2.4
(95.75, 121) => -3.0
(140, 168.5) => -1.7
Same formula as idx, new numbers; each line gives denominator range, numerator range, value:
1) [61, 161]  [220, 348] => 0.97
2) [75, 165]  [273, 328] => 1.01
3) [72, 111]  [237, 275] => 1.15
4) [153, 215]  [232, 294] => 1.03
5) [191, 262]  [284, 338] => 0.97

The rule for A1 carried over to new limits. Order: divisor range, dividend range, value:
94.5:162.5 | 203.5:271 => 0.96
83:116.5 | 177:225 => 1.16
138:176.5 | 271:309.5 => 1.02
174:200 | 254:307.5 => 1.00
